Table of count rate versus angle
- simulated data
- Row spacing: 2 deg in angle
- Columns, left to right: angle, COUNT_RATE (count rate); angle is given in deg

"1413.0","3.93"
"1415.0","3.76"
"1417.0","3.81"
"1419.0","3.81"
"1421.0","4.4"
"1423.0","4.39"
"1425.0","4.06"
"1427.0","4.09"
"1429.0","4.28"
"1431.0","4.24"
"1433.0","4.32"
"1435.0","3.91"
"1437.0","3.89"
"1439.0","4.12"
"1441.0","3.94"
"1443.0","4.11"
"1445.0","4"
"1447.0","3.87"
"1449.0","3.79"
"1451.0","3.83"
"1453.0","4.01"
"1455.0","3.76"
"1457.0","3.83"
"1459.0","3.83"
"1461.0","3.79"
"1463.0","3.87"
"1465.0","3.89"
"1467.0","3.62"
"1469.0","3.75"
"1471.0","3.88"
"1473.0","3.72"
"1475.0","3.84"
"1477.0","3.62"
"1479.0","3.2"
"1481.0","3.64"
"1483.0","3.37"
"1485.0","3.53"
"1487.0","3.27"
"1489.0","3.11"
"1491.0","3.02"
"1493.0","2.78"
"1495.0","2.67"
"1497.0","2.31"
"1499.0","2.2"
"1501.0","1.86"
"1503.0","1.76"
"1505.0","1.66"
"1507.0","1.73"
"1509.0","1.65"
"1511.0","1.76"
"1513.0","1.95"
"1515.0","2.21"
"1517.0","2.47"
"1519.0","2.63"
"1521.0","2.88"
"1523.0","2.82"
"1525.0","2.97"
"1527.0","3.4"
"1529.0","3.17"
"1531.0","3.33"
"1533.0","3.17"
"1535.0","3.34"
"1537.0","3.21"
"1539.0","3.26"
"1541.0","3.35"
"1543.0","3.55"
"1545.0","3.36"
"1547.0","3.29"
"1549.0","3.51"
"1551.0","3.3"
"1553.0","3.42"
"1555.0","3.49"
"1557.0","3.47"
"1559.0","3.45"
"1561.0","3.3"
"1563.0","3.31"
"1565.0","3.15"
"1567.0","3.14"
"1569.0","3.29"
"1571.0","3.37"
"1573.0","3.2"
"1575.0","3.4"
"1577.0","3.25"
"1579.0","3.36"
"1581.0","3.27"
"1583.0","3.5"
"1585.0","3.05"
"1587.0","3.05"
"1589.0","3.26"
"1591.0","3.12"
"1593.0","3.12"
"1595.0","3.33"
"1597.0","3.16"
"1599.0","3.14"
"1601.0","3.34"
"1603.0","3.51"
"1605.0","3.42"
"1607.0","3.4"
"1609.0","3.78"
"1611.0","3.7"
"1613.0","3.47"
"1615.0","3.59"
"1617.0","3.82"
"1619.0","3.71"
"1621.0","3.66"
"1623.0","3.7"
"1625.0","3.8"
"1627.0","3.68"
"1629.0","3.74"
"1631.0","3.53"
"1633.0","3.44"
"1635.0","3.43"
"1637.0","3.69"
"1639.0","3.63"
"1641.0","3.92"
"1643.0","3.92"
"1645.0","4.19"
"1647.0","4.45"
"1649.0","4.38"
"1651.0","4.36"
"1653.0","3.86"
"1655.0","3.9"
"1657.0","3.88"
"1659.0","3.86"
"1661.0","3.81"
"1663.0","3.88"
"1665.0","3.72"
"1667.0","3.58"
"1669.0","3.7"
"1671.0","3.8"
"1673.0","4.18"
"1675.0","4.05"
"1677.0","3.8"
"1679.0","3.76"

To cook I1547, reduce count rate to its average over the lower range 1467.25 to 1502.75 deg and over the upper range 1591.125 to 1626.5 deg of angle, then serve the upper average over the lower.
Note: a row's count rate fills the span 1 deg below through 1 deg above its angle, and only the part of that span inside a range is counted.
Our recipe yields 1.11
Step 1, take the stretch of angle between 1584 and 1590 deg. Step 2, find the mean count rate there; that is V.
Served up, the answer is 3.12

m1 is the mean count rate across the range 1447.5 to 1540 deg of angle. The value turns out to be 3.08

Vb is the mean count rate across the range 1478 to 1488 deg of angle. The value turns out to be 3.4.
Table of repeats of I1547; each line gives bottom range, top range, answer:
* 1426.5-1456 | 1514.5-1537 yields 0.74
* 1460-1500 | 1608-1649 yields 1.12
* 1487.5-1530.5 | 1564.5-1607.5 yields 1.33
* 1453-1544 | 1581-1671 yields 1.19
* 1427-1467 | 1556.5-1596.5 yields 0.83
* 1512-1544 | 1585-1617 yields 1.13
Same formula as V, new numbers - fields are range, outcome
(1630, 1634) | 3.48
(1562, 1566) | 3.23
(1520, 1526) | 2.89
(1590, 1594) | 3.12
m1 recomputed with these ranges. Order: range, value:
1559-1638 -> 3.42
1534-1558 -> 3.38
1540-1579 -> 3.35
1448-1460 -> 3.84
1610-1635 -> 3.64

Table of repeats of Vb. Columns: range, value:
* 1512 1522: 2.43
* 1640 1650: 4.17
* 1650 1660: 3.97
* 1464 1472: 3.79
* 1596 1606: 3.31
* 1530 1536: 3.28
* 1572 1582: 3.3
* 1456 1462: 3.82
